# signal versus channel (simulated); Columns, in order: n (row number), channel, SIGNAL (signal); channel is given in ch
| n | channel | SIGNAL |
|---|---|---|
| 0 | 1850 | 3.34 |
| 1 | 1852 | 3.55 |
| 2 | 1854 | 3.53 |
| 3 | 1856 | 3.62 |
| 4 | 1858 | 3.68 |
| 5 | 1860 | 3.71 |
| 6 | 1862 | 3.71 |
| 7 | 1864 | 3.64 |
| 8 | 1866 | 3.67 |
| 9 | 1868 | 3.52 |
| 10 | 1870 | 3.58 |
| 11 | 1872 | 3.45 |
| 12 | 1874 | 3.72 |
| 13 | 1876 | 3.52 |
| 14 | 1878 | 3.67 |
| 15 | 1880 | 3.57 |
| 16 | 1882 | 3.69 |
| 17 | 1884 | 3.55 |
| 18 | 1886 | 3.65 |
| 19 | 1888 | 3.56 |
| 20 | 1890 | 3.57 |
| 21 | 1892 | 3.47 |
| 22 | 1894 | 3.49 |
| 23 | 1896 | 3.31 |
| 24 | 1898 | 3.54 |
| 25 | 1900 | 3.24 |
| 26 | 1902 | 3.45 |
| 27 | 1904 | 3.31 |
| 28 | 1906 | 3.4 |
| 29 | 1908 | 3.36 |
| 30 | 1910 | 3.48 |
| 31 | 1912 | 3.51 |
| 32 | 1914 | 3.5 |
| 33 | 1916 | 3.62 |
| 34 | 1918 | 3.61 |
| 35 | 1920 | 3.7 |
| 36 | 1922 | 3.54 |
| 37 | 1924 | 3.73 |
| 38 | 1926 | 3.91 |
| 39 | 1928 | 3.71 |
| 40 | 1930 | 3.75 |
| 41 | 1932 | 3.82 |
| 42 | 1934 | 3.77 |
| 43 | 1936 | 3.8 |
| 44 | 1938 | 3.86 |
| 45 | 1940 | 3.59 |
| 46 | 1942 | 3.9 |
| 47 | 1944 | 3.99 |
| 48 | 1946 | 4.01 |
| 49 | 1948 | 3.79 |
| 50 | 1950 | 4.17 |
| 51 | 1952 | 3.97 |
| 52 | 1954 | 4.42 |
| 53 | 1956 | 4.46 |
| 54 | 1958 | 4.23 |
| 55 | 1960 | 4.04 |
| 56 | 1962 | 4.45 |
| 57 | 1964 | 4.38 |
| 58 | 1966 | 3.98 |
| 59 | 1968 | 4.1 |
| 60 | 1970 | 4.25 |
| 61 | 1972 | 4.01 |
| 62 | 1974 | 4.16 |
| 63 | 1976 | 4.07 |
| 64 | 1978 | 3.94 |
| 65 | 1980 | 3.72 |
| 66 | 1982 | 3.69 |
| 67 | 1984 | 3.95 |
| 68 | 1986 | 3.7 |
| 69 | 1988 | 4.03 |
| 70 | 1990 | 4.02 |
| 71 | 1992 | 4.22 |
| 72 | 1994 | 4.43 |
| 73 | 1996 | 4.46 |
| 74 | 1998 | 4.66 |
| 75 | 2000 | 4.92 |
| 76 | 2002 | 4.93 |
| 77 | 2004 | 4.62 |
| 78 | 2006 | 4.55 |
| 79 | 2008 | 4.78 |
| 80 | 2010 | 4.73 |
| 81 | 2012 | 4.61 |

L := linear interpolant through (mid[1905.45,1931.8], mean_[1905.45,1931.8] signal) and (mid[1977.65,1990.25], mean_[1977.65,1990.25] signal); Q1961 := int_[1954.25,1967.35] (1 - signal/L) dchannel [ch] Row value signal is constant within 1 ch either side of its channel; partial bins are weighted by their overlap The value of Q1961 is -1.7 ch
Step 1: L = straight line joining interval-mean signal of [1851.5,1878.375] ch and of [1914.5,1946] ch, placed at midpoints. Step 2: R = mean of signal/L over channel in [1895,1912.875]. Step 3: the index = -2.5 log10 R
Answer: 0.092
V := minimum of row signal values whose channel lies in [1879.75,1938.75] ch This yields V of 3.24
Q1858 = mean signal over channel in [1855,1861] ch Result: 3.67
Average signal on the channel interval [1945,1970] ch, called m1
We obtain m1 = 4.17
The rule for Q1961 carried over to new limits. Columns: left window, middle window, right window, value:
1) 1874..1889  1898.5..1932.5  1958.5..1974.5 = 2.43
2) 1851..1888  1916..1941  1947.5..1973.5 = 1.58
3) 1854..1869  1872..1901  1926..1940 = 1.21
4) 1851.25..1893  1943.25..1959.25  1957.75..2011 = -0.25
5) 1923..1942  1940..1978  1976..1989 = -2.92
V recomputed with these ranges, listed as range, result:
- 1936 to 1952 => 3.59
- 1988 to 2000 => 4.02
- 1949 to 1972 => 3.97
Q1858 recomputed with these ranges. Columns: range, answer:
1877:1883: 3.64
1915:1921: 3.64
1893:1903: 3.41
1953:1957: 4.44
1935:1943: 3.79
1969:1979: 4.09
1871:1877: 3.56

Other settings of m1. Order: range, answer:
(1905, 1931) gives 3.6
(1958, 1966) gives 4.24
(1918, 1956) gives 3.87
